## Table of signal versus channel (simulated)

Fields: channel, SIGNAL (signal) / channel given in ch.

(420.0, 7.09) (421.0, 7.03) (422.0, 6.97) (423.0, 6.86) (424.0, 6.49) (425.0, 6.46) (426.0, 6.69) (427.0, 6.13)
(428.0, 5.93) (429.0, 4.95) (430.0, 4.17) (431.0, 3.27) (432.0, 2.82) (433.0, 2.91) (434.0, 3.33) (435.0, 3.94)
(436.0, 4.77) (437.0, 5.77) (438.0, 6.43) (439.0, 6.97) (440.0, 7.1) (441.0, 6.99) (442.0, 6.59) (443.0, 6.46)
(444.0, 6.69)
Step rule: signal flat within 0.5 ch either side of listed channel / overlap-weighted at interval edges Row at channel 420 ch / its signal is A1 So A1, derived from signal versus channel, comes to 7.09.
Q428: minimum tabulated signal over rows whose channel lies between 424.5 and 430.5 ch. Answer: 4.17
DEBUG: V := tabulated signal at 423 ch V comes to 6.86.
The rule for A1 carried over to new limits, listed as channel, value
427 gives 6.13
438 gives 6.43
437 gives 5.77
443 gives 6.46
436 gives 4.77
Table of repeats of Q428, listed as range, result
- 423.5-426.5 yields 6.46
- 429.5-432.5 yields 2.82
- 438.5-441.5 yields 6.97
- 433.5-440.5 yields 3.33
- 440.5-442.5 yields 6.59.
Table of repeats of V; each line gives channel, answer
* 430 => 4.17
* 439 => 6.97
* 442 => 6.59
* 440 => 7.1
